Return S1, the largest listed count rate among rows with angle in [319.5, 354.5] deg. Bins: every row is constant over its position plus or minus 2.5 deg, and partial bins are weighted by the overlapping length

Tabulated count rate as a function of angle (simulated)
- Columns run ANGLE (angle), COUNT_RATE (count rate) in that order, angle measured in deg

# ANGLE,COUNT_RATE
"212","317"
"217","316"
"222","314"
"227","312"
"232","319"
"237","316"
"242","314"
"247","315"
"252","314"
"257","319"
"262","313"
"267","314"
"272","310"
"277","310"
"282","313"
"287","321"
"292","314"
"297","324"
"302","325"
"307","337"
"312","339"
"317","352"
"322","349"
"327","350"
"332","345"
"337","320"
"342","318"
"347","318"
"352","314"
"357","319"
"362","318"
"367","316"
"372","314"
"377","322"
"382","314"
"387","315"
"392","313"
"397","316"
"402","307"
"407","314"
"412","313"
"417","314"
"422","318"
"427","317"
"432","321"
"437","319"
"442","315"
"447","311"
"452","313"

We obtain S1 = 350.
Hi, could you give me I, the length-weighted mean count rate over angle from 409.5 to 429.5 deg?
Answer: 316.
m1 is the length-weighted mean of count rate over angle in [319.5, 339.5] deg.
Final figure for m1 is 341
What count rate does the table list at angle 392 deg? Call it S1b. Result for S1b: 313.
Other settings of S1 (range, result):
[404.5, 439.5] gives 321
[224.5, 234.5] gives 319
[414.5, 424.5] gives 318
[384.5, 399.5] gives 316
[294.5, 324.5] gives 352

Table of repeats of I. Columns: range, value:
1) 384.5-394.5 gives 314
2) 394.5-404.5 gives 312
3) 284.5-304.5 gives 321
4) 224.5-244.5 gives 315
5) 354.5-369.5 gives 318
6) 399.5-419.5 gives 312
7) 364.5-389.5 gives 316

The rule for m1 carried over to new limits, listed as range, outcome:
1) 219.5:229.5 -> 313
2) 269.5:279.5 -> 310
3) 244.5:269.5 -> 315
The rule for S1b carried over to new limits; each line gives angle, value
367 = 316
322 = 349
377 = 322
